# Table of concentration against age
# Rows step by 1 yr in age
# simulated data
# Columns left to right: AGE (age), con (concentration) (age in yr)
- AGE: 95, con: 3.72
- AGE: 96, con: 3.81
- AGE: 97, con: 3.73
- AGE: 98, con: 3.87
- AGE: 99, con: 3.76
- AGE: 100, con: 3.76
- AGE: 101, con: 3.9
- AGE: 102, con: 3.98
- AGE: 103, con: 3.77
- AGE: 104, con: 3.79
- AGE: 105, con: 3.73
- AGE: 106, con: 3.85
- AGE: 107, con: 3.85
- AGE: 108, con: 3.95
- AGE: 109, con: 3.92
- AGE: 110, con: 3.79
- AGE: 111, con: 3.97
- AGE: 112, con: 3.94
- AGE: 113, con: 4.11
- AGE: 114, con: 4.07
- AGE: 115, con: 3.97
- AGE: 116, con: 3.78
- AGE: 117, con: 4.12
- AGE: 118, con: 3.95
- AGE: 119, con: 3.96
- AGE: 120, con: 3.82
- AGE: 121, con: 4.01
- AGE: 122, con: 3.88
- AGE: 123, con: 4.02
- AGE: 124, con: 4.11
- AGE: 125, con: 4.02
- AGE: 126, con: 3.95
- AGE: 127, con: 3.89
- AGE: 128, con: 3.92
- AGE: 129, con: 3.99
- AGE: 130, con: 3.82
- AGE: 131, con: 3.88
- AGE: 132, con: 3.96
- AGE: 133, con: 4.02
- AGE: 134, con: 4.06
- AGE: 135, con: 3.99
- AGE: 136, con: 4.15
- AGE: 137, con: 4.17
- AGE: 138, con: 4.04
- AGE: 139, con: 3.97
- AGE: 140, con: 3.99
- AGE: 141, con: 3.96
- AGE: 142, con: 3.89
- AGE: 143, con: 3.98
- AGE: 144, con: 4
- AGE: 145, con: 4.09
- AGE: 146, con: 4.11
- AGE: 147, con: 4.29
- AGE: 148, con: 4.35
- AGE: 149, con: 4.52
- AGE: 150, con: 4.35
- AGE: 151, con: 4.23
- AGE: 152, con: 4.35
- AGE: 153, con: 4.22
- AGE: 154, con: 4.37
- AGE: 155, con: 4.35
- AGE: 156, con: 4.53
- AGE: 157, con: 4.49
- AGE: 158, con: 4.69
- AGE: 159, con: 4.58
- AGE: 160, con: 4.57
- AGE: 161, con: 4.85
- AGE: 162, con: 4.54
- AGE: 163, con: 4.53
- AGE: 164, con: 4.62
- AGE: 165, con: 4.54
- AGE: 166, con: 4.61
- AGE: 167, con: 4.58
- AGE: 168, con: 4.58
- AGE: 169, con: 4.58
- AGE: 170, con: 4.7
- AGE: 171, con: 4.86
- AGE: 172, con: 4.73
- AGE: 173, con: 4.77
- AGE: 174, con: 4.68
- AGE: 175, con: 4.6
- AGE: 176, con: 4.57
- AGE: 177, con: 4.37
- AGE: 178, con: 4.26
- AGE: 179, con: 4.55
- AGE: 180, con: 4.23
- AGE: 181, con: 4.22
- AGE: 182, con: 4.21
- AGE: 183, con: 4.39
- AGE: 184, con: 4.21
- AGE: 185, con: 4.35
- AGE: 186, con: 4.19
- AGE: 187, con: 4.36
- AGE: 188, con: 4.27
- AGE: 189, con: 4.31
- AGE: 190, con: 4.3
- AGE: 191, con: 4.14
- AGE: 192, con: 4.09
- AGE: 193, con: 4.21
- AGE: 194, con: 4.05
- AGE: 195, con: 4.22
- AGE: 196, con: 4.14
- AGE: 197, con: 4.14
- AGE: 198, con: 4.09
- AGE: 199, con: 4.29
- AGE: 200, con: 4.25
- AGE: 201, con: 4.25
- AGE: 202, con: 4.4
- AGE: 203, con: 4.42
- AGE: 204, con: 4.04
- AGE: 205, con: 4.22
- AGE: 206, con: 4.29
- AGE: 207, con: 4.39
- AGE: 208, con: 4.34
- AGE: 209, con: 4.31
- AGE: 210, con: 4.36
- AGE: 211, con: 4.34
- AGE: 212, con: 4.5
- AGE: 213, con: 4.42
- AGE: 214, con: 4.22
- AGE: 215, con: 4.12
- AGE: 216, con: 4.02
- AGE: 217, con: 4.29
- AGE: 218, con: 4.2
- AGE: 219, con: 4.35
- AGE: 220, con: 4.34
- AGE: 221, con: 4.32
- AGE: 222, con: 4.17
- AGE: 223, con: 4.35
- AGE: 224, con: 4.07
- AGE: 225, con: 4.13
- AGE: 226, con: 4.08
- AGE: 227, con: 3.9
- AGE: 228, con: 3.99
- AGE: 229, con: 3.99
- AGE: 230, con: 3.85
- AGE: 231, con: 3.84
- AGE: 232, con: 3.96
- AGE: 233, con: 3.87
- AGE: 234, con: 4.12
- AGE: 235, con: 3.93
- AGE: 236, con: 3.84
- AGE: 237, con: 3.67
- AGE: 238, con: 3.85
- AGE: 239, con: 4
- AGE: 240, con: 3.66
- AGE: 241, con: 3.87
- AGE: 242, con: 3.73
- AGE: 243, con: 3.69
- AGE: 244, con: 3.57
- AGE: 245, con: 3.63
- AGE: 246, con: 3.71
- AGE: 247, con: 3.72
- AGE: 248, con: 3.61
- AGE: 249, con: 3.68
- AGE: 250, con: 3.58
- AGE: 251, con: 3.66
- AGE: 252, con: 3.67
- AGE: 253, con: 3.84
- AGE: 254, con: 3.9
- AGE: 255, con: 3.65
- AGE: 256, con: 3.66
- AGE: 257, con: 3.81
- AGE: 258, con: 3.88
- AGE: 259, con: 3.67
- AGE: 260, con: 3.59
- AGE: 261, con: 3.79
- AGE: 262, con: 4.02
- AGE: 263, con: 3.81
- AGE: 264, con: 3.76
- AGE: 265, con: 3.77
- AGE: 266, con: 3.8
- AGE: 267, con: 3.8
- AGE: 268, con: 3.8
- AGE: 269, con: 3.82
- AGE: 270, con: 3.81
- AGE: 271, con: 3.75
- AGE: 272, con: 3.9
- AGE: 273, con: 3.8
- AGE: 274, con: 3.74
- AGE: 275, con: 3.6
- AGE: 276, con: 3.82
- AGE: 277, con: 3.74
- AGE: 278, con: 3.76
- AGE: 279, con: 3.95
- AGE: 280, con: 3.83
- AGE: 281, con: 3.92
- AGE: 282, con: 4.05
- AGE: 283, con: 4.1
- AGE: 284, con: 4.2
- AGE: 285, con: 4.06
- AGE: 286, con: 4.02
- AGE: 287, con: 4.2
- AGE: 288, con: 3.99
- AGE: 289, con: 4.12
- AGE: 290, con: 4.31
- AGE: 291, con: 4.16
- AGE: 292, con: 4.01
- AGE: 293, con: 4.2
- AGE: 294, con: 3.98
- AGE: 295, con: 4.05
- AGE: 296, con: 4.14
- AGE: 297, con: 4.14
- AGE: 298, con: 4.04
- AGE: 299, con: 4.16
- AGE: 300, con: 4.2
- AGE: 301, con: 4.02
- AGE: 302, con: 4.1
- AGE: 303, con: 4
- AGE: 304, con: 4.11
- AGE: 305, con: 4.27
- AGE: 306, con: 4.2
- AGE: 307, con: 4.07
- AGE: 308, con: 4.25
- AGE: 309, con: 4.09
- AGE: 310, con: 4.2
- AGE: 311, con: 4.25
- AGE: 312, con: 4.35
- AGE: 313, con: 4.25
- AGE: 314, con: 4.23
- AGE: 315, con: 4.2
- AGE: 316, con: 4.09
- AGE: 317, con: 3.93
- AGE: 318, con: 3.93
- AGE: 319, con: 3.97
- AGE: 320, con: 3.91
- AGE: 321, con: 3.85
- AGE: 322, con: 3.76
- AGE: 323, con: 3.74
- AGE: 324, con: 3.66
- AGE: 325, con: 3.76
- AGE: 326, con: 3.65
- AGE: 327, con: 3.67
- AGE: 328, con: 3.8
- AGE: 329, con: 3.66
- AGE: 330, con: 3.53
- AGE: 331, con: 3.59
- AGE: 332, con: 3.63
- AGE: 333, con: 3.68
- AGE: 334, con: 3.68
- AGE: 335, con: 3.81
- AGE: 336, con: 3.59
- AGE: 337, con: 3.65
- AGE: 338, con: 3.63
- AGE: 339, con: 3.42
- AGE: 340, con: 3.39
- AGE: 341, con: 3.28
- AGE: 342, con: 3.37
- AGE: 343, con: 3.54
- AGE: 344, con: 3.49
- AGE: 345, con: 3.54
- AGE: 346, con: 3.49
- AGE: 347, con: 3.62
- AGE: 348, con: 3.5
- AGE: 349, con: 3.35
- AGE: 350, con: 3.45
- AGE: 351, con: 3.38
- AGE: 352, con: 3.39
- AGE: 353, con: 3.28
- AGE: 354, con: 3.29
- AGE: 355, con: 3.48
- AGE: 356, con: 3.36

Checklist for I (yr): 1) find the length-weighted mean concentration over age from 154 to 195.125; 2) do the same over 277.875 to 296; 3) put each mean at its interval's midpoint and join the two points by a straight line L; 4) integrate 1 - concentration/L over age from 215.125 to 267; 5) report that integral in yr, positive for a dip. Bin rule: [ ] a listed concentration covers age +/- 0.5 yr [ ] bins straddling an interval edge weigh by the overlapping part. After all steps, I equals 4.18 yr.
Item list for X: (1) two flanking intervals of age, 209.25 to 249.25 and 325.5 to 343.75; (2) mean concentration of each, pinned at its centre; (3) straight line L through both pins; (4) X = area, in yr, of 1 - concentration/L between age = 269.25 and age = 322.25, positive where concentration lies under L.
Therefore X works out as -4.2 yr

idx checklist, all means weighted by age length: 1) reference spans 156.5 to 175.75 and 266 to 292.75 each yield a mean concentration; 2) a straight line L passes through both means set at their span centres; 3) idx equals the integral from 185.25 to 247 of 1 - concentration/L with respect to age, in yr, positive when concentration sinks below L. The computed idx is 3.1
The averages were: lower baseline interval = 4.64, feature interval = 4.11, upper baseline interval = 3.93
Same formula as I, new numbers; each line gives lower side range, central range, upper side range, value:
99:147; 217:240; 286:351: -0.73 yr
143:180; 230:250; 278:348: 1.91 yr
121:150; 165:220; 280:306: -3.84 yr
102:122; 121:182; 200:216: -3.26 yr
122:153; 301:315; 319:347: -1.88 yr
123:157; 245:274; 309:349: 0.94 yr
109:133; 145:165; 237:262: -2.81 yr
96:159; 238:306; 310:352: -1.46 yr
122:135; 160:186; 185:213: -2.31 yr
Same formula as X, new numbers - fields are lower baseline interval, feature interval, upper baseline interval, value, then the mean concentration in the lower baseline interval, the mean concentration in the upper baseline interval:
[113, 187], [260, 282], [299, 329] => 1.4 yr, 4.26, 4.01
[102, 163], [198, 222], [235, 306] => -1.9 yr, 4.09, 3.88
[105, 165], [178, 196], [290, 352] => -0.9 yr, 4.12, 3.85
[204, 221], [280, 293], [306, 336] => -0.2 yr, 4.29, 3.9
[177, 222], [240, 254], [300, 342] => 1.4 yr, 4.26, 3.87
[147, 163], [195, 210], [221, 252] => -0.5 yr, 4.46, 3.86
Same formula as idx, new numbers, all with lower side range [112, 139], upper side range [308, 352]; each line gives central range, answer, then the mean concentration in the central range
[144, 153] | -0.7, 4.27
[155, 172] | -2.9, 4.61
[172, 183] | -1.5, 4.46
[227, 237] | -0.2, 3.92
